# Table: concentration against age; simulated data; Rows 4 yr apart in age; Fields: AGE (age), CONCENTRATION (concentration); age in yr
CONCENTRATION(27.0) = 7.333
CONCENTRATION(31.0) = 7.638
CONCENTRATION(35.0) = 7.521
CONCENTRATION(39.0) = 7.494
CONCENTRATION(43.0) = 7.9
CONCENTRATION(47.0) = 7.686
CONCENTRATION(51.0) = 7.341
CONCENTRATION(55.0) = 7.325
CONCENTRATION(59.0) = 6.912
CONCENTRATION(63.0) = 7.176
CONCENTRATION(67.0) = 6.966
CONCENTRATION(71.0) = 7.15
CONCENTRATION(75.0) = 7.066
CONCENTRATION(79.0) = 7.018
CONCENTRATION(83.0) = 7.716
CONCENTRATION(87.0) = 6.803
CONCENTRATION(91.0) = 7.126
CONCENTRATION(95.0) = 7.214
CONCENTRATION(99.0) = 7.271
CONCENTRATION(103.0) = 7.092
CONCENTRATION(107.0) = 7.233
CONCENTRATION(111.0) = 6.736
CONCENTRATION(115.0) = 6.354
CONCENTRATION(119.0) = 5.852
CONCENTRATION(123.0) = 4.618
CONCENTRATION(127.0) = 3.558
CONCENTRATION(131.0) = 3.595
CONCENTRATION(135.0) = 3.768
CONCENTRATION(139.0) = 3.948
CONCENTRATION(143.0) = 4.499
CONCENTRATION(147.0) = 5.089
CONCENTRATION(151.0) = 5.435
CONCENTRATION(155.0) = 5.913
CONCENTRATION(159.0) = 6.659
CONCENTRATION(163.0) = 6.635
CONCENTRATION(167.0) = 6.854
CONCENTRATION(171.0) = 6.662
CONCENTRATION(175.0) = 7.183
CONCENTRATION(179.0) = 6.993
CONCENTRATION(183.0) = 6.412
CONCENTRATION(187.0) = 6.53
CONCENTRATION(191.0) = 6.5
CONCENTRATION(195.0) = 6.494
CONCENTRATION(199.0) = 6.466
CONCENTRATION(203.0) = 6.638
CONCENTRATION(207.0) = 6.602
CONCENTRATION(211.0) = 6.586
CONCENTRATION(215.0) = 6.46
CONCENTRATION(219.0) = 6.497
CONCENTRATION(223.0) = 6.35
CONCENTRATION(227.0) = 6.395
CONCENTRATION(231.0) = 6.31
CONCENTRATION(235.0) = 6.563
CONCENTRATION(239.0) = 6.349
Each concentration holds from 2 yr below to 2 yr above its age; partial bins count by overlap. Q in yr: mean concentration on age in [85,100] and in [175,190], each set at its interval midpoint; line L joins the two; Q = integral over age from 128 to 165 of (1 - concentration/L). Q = 9.89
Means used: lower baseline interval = 7.09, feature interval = 5.02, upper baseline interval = 6.71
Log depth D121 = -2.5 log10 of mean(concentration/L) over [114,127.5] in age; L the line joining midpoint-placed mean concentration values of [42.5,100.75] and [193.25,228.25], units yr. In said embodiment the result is 0.32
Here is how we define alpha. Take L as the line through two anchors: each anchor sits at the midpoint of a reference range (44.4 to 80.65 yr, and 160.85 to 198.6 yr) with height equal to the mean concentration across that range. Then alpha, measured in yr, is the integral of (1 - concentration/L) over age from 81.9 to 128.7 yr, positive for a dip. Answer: 3.7 yr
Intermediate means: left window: 7.2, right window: 6.69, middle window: 6.46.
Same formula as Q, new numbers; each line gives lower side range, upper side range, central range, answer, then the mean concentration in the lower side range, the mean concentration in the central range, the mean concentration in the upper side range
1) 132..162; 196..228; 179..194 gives -1.6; 5.05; 6.55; 6.5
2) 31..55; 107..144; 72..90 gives -2.3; 7.57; 7.15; 4.91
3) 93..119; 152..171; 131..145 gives 5.6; 6.9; 4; 6.47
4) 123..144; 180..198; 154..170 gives -4.0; 3.91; 6.56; 6.51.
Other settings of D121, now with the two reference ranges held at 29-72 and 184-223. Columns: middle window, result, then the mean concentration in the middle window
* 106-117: 0.05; 6.73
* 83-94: 0.01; 7.12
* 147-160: 0.17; 5.81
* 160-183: -0.02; 6.82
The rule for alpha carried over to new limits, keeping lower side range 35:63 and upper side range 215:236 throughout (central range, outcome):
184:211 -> 0.2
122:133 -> 4.9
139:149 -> 3.3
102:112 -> 0.1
